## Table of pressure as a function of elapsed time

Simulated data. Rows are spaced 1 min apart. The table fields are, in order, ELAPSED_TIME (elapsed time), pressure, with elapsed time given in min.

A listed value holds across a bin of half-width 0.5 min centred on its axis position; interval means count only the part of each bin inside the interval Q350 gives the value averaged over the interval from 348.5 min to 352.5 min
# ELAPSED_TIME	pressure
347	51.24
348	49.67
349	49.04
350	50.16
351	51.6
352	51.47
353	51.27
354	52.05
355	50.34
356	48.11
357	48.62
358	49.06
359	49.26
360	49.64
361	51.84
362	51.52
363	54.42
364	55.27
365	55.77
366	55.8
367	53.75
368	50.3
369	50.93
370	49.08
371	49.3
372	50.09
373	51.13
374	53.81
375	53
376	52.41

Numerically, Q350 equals 50.6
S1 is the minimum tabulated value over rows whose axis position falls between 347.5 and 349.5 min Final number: 49.04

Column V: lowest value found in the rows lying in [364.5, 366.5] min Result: 55.77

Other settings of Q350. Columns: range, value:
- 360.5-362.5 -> 51.7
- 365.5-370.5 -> 52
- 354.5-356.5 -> 49.2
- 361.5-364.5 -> 53.7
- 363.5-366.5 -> 55.6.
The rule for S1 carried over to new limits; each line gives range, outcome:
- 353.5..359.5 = 48.11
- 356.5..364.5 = 48.62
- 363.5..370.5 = 49.08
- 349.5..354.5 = 50.16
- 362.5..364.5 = 54.42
